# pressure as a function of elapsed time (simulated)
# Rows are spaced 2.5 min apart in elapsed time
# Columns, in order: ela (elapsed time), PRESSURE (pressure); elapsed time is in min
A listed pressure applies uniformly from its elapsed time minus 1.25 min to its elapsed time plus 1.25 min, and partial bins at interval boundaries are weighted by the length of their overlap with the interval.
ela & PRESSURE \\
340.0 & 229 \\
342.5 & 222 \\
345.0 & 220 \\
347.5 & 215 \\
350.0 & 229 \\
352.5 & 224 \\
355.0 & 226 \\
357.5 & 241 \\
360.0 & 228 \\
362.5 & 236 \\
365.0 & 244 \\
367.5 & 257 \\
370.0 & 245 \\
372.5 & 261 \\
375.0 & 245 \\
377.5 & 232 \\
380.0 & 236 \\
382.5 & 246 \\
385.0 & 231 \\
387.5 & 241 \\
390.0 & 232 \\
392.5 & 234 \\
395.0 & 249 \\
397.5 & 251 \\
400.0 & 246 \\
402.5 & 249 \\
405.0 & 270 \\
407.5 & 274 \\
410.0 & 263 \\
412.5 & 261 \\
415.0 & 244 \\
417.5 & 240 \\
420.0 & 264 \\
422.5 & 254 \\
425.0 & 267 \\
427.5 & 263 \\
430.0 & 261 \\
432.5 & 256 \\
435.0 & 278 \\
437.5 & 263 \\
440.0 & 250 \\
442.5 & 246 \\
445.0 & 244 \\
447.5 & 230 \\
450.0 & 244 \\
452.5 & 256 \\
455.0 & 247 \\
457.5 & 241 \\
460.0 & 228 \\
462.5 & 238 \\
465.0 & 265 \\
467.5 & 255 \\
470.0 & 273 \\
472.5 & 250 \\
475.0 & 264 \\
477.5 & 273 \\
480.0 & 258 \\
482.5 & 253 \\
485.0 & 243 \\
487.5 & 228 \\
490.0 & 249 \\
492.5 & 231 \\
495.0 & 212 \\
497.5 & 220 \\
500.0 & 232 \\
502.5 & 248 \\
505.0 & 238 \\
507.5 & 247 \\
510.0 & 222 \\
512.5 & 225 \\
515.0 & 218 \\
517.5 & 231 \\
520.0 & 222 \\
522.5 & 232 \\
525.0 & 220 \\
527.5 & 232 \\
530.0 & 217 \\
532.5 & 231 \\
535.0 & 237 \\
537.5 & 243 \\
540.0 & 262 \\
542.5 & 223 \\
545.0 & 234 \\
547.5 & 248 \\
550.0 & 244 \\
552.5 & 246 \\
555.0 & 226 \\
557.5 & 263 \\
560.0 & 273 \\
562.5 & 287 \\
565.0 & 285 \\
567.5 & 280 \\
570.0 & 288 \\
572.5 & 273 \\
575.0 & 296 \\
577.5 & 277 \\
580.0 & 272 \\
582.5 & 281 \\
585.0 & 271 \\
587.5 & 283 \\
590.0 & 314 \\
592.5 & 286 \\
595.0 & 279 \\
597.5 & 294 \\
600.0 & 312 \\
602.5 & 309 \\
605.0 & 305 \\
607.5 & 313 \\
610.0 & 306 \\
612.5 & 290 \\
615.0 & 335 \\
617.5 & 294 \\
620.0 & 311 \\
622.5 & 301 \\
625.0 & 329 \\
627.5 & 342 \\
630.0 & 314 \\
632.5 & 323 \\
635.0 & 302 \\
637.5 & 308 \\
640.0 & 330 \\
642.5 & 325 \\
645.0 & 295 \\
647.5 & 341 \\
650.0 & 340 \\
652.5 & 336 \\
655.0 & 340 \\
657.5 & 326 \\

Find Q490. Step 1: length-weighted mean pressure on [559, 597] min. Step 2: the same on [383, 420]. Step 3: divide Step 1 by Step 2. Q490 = 1.14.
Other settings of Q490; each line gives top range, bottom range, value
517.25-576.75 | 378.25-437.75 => 0.99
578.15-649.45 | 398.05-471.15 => 1.20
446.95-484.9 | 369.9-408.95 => 1.02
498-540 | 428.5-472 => 0.92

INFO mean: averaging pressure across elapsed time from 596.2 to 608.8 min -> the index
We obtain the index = 306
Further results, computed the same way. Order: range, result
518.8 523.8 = 227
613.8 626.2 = 314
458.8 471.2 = 252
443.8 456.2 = 244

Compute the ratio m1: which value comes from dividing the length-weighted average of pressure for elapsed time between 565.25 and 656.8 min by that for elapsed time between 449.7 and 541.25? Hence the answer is 1.3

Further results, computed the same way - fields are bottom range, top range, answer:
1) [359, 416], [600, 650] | 1.28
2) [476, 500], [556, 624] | 1.21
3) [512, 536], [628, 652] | 1.42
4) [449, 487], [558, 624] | 1.16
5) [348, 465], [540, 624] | 1.14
